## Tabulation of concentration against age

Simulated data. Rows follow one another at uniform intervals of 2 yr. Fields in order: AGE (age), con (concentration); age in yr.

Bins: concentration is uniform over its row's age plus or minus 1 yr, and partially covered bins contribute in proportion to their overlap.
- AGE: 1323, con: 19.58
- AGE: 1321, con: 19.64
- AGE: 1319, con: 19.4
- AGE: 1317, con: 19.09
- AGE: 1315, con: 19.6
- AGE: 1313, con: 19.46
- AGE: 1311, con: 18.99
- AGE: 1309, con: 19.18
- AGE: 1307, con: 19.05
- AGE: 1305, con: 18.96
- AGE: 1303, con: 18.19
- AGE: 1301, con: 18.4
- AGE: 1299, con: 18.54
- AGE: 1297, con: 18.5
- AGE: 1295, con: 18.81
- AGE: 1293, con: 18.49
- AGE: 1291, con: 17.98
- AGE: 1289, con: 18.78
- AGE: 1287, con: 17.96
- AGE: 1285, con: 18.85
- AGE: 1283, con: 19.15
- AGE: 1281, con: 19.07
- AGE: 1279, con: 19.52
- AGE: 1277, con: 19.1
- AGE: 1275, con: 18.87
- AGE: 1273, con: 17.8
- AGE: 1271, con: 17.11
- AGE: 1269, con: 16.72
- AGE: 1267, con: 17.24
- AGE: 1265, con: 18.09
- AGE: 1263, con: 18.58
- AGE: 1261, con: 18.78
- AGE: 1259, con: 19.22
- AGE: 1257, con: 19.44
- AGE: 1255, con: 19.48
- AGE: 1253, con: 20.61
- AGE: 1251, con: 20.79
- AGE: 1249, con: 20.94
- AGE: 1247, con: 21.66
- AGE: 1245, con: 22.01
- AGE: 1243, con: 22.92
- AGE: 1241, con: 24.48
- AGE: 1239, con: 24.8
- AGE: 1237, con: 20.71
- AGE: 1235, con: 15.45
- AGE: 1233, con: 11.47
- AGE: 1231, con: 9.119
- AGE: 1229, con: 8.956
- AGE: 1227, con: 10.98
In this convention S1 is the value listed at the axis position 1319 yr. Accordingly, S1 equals 19.4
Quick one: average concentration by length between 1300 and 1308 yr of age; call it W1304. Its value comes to 18.7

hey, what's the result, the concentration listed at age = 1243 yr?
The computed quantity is 22.92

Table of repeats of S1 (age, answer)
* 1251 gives 20.79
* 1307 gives 19.05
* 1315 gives 19.6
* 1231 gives 9.119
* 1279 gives 19.52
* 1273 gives 17.8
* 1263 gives 18.58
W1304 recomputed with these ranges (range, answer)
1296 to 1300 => 18.5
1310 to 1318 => 19.3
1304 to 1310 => 19.1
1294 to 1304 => 18.5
